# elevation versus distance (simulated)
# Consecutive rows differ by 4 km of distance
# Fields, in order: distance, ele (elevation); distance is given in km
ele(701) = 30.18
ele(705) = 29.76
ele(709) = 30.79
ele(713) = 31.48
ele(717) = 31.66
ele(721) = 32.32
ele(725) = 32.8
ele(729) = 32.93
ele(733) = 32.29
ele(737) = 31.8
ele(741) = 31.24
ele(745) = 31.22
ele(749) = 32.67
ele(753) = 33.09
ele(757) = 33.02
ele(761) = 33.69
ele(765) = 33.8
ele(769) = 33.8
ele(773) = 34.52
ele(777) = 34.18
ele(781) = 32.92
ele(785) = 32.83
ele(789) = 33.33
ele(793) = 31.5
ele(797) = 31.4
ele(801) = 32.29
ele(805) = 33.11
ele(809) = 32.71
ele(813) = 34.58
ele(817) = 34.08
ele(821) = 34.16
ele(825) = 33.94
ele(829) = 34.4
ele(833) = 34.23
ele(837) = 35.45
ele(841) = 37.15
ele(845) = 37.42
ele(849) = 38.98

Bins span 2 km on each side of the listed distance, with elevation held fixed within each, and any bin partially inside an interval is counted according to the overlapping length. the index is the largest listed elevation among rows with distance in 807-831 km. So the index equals 34.58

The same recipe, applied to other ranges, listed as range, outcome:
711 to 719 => 31.66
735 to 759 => 33.09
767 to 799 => 34.52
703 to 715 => 31.48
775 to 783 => 34.18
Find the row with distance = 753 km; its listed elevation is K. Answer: 33.09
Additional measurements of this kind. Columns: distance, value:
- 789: 33.33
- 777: 34.18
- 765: 33.8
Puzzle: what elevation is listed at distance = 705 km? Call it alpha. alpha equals 29.76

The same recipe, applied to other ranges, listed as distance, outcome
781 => 32.92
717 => 31.66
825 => 33.94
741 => 31.24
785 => 32.83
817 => 34.08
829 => 34.4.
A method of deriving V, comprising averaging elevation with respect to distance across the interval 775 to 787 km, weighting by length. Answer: 33.3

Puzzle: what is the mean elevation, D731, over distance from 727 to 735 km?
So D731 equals 32.6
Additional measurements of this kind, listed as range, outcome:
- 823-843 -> 35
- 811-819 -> 34.3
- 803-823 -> 33.7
